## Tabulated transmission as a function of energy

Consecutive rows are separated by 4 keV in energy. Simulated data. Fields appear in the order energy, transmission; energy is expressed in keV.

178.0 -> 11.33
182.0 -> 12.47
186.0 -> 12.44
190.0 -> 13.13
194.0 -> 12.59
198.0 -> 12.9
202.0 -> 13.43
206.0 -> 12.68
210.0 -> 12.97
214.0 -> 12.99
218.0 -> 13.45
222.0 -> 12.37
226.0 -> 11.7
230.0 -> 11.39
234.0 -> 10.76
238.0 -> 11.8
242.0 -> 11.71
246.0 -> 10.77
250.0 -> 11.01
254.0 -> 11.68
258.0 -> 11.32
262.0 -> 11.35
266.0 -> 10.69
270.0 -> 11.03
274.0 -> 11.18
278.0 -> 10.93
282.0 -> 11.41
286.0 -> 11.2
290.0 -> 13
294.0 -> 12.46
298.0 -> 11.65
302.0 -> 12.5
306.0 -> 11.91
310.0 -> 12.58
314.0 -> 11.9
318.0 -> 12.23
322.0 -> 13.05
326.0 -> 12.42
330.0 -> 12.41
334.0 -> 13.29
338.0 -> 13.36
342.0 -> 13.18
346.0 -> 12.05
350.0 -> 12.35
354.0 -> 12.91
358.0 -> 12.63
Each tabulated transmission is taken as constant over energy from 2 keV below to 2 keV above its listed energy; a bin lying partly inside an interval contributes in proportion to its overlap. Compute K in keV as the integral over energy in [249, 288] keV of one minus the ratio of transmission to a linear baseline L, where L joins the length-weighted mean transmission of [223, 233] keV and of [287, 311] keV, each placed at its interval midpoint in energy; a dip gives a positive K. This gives 2.6 keV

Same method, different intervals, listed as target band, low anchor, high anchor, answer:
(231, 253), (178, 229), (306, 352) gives 2.5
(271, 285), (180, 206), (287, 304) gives 1.4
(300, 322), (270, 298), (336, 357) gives -0.3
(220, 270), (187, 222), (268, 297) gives 3.6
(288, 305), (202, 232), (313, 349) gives 0.4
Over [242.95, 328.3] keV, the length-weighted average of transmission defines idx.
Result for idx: 11.7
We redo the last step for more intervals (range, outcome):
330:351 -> 12.8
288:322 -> 12.3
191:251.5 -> 12.2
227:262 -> 11.3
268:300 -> 11.6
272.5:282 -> 11.1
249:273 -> 11.2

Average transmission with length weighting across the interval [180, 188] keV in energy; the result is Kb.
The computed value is 12.5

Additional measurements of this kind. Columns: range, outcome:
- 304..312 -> 12.2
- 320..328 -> 12.7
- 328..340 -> 13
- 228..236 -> 11.1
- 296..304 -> 12.1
